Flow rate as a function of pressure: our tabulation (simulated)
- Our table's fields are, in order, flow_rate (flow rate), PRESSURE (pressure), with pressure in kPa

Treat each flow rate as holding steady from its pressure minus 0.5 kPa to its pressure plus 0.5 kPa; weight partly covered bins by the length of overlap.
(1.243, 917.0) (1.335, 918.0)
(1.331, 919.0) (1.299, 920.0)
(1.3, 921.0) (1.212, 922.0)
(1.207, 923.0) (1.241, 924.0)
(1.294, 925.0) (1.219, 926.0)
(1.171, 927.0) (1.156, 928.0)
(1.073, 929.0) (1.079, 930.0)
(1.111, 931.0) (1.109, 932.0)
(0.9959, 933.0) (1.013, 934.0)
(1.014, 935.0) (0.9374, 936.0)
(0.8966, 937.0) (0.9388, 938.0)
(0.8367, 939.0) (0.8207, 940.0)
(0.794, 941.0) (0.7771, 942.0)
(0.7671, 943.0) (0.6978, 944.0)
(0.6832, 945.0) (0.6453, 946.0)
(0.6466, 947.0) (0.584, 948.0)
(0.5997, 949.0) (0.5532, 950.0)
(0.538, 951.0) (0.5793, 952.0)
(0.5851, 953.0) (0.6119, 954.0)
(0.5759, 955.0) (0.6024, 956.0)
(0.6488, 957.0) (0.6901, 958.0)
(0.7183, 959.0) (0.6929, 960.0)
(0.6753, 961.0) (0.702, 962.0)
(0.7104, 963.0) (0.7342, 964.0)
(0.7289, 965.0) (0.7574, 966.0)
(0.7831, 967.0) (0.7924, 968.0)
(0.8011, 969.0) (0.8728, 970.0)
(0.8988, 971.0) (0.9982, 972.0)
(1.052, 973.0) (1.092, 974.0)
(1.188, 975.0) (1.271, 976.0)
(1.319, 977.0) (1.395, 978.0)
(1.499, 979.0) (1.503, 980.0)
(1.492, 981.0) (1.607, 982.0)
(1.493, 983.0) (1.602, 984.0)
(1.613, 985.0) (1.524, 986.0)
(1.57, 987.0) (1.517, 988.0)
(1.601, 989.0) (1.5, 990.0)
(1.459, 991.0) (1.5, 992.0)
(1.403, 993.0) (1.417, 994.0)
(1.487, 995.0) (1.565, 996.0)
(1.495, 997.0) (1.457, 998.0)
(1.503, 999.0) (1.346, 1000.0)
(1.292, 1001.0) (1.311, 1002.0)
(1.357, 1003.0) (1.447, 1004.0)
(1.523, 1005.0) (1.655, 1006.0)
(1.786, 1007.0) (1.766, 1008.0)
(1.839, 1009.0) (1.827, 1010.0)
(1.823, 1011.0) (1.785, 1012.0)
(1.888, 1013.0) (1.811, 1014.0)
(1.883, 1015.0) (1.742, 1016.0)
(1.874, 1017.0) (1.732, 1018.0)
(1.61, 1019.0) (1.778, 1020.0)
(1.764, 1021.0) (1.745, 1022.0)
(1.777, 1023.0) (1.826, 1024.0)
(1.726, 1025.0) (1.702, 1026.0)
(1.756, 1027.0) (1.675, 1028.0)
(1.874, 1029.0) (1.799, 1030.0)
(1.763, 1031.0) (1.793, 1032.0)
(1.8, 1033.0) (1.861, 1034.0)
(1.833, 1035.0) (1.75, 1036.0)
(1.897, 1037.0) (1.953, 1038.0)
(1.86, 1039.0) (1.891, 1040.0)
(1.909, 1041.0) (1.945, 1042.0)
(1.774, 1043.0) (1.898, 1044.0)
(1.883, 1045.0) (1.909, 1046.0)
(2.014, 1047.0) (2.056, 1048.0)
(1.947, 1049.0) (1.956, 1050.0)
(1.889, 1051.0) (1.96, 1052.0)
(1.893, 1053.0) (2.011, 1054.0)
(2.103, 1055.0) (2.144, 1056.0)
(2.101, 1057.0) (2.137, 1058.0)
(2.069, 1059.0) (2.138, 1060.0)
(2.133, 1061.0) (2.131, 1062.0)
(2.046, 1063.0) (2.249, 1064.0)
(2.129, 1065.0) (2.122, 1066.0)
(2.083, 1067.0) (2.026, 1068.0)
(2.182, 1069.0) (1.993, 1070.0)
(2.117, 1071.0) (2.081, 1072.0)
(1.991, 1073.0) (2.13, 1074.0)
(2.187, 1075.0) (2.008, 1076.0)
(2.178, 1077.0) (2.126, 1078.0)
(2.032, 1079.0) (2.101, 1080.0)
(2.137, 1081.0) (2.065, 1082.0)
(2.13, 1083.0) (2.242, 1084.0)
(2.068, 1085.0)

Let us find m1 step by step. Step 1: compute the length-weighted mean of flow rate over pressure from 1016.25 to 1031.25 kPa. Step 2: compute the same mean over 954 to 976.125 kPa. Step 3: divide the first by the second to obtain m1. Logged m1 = 2.2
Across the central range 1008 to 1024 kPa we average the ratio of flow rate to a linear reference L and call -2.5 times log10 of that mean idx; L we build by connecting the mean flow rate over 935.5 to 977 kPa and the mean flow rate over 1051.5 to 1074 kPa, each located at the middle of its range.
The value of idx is -0.19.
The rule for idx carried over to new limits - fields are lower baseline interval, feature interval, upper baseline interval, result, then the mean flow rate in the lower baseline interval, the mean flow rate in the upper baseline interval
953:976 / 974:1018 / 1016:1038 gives -0.21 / 0.794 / 1.78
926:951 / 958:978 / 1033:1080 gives 0.29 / 0.871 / 2.01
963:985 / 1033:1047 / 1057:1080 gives -0.04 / 1.14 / 2.1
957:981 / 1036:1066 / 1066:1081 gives -0.09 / 0.956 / 2.09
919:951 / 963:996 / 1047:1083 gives 0.08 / 0.956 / 2.08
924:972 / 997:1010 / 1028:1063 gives -0.05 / 0.817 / 1.94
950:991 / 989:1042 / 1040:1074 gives -0.09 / 1.04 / 2.03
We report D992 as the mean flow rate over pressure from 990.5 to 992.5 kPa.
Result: 1.48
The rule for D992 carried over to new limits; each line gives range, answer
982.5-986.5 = 1.56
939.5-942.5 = 0.797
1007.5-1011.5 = 1.81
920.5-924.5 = 1.24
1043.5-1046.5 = 1.9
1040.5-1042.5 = 1.93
